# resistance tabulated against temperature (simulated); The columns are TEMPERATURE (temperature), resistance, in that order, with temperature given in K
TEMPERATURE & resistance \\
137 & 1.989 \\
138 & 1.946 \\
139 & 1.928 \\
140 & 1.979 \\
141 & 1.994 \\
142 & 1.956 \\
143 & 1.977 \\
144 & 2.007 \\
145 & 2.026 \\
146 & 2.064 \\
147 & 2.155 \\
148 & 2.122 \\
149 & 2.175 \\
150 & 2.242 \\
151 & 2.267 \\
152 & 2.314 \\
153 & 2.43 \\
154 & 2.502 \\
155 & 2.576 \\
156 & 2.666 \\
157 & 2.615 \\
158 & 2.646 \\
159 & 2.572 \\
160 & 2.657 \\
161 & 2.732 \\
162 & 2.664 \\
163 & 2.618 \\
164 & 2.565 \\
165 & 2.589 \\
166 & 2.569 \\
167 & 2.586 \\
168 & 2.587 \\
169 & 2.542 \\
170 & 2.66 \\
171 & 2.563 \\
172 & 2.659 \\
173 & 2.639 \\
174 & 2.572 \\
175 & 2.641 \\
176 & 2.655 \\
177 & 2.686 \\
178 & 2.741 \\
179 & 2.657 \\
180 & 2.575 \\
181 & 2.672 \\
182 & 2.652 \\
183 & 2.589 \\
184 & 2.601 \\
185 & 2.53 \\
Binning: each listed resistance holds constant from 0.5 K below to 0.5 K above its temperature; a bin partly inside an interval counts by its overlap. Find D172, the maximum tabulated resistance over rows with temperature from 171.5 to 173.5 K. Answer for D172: 2.659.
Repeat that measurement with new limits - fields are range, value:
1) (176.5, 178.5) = 2.741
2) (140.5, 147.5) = 2.155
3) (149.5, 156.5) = 2.666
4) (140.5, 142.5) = 1.994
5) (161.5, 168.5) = 2.664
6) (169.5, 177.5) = 2.686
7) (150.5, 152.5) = 2.314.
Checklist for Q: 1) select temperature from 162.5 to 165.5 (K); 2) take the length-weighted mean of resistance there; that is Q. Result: 2.59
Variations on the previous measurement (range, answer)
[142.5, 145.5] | 2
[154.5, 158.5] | 2.63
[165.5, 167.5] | 2.58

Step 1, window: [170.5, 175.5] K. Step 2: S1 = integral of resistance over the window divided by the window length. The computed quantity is 2.61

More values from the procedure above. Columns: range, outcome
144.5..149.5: 2.11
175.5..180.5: 2.66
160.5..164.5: 2.64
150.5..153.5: 2.34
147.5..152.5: 2.22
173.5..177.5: 2.64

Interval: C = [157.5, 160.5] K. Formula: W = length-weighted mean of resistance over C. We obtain 2.62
